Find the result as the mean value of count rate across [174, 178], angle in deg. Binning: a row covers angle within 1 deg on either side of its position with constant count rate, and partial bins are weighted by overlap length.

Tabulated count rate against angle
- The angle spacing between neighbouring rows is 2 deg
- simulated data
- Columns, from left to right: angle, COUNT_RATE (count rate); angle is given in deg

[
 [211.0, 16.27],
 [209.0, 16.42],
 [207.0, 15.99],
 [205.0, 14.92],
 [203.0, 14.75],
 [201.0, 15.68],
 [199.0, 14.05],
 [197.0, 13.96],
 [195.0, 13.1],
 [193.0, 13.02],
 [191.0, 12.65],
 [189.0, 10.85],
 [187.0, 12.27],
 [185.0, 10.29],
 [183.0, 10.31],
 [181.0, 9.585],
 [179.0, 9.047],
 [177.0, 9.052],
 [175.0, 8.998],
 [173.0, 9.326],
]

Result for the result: 9.02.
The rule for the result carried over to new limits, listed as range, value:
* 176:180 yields 9.05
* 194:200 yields 13.7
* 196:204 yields 14.6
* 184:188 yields 11.3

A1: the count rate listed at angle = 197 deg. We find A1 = 13.96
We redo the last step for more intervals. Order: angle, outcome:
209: 16.42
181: 9.585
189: 10.85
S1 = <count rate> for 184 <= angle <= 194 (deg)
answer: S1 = 11.8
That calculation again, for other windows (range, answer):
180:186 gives 10.1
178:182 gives 9.32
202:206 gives 14.8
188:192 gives 11.8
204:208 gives 15.5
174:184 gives 9.4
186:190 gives 11.6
